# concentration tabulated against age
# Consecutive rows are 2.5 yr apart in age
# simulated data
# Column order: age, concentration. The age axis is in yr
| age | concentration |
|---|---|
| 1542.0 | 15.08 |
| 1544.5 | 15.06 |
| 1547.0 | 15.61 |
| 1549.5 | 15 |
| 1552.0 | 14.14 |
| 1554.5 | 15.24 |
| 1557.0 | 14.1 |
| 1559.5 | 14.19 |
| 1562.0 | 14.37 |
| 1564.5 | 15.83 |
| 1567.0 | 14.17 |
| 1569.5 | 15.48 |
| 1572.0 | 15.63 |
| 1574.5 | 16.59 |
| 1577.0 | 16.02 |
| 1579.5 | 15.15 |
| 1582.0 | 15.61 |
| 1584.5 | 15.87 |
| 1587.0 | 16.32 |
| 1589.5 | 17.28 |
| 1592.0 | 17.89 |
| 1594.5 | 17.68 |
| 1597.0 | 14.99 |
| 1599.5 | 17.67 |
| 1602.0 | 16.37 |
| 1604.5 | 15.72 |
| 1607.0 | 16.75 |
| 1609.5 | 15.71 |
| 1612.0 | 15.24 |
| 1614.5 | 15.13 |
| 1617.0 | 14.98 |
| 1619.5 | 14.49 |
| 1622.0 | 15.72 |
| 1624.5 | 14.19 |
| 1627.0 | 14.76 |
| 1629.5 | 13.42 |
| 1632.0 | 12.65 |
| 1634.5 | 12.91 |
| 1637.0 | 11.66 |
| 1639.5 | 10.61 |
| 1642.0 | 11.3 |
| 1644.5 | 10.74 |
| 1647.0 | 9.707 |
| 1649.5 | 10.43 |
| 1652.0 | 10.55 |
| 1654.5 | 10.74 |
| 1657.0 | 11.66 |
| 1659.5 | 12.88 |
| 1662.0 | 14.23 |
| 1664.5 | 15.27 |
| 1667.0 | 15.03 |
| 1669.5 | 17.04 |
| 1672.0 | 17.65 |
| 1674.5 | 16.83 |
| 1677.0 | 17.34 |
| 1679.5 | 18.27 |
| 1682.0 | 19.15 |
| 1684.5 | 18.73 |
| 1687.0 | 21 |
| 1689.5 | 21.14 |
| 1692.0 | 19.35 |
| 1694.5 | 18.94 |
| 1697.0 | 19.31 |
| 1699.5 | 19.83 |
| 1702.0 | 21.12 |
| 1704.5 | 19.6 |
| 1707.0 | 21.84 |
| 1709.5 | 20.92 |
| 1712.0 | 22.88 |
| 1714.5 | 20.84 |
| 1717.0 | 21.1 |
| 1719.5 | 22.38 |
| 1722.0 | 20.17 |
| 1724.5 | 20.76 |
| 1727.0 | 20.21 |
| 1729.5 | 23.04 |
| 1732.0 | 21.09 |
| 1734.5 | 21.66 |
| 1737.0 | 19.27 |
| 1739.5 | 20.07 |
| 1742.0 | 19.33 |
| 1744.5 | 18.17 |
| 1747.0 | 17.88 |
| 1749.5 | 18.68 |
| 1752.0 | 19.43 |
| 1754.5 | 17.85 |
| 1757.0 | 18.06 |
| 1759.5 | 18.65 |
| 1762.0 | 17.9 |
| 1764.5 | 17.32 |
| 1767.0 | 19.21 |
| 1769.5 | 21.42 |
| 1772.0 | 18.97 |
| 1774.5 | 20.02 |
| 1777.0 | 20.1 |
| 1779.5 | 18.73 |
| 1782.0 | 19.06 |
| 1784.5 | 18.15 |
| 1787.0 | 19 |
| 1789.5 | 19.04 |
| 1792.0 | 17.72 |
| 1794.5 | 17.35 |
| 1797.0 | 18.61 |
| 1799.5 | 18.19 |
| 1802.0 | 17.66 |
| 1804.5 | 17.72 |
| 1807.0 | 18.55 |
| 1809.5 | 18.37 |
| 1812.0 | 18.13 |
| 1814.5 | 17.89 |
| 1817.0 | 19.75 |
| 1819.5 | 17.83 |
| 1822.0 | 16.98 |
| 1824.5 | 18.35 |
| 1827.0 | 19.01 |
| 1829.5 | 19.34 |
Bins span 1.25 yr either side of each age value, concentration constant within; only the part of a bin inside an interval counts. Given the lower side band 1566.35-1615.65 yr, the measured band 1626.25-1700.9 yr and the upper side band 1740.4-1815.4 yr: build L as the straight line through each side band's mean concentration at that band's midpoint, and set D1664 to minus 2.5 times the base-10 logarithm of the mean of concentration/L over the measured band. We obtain 0.13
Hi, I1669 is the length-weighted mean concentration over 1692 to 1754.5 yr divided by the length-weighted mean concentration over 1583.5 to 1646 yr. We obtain 1.4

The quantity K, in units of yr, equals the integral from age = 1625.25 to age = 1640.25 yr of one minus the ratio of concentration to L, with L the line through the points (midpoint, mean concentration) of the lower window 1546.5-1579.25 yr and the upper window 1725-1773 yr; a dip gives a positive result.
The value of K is 3.5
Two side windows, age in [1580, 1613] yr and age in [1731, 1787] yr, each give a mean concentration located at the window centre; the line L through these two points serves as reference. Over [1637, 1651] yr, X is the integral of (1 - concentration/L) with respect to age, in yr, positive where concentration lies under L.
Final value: 5.3 yr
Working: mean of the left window 16.4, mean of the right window 19.1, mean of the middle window 10.7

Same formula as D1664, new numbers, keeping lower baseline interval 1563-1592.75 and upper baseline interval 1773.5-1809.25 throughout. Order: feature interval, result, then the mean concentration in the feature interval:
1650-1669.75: 0.28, 13.1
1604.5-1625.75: 0.07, 15.3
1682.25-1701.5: -0.14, 19.8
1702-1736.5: -0.20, 21.2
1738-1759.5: -0.04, 18.7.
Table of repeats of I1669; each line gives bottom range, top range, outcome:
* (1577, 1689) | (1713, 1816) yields 1.28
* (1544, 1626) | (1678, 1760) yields 1.29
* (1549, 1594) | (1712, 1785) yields 1.27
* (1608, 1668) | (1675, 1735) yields 1.56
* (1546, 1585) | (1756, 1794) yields 1.24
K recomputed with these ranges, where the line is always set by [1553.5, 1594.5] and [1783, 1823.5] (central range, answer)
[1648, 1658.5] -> 3.60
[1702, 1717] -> -3.53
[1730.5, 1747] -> -2.21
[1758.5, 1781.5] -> -1.71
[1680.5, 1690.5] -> -1.80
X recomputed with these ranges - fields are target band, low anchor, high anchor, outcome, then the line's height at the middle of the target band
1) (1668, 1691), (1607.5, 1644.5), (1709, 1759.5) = -2.2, 16.9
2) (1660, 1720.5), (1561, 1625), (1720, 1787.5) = -3.4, 18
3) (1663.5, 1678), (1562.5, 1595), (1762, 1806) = 0.6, 17.2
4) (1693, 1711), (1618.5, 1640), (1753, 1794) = -4.6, 16.2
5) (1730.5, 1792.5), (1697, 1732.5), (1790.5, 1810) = 0.9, 19.4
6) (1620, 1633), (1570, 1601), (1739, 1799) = 2.1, 16.9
